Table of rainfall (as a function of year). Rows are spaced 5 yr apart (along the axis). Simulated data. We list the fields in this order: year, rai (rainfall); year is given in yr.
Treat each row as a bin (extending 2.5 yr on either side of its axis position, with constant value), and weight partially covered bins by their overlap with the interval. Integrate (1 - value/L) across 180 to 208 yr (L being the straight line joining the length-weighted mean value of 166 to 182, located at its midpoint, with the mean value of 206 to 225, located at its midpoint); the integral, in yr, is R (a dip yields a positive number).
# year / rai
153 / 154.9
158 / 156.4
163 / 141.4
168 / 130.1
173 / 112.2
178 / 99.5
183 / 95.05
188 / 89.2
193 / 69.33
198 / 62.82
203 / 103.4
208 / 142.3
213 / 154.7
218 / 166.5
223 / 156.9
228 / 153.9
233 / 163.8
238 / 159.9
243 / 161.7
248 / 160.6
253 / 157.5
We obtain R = 9.1 yr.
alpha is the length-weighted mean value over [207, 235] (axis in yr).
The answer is 157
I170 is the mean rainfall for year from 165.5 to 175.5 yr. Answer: 121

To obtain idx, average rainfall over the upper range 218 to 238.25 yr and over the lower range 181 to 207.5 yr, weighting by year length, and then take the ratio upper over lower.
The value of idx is 1.81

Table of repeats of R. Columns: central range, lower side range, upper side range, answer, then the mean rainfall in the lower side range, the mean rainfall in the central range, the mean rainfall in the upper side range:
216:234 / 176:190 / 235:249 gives -2.3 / 94.6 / 160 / 161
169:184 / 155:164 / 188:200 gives 0.7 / 150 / 106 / 71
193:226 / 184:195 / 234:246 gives -3.2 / 81.9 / 127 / 161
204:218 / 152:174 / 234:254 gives 0.5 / 140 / 147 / 160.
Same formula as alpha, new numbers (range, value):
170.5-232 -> 118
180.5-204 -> 82.7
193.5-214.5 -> 110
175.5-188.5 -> 95.4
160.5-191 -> 111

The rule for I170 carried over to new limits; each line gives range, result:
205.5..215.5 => 148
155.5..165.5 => 149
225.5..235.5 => 159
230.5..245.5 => 162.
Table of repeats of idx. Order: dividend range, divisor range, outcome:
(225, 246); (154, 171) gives 1.12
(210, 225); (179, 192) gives 1.76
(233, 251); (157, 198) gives 1.50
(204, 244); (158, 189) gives 1.34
